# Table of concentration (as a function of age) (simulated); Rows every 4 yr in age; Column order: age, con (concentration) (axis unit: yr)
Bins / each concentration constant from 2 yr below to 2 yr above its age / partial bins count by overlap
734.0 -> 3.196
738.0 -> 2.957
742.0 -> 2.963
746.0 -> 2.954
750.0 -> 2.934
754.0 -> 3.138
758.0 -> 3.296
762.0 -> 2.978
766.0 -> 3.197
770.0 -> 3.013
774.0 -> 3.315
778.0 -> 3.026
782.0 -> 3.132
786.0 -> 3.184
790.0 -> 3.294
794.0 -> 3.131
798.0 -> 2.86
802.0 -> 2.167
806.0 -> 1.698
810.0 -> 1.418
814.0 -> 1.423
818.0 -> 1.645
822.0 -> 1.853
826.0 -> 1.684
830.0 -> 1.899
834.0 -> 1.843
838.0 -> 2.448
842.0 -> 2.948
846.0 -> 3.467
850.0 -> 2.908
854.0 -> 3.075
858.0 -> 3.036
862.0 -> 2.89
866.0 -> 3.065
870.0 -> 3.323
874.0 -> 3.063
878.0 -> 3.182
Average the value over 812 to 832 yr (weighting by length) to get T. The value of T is 1.7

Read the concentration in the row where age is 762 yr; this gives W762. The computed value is 2.978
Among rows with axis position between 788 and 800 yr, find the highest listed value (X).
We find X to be 3.294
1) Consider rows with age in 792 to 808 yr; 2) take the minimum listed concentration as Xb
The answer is 1.698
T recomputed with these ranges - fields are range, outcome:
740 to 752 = 2.95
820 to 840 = 1.95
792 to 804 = 2.72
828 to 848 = 2.52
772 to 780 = 3.17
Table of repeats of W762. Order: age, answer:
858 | 3.036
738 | 2.957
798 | 2.86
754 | 3.138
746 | 2.954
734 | 3.196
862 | 2.89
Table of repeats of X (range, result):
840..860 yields 3.467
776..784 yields 3.132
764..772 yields 3.197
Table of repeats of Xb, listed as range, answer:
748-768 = 2.934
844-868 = 2.89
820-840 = 1.684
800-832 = 1.418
